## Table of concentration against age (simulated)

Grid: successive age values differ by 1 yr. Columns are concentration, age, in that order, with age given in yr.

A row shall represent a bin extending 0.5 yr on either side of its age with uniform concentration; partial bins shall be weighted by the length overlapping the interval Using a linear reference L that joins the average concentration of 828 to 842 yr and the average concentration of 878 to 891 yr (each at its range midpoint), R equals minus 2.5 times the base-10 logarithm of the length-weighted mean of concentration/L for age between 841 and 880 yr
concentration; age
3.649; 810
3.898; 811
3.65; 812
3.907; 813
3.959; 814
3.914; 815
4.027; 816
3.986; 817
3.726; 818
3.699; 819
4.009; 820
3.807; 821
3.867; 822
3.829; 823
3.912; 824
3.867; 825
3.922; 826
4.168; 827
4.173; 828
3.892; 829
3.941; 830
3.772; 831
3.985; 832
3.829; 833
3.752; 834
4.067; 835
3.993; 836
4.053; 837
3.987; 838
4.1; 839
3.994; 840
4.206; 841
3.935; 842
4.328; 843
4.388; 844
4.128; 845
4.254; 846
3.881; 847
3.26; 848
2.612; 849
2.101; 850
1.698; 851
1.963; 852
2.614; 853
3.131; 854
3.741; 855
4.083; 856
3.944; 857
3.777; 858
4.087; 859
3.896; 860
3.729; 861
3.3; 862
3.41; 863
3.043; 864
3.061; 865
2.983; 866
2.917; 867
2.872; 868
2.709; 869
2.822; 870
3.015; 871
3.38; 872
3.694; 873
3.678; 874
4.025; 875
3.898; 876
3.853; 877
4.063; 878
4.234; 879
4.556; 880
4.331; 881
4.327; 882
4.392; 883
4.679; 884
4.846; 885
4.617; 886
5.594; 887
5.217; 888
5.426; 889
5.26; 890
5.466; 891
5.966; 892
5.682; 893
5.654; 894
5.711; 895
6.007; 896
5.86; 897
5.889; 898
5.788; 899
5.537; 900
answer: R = 0.26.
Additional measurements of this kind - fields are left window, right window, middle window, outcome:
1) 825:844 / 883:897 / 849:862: 0.378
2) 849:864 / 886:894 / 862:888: 0.178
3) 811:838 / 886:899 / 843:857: 0.351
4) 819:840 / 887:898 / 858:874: 0.435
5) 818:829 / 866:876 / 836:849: -0.095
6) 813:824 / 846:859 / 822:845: -0.130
